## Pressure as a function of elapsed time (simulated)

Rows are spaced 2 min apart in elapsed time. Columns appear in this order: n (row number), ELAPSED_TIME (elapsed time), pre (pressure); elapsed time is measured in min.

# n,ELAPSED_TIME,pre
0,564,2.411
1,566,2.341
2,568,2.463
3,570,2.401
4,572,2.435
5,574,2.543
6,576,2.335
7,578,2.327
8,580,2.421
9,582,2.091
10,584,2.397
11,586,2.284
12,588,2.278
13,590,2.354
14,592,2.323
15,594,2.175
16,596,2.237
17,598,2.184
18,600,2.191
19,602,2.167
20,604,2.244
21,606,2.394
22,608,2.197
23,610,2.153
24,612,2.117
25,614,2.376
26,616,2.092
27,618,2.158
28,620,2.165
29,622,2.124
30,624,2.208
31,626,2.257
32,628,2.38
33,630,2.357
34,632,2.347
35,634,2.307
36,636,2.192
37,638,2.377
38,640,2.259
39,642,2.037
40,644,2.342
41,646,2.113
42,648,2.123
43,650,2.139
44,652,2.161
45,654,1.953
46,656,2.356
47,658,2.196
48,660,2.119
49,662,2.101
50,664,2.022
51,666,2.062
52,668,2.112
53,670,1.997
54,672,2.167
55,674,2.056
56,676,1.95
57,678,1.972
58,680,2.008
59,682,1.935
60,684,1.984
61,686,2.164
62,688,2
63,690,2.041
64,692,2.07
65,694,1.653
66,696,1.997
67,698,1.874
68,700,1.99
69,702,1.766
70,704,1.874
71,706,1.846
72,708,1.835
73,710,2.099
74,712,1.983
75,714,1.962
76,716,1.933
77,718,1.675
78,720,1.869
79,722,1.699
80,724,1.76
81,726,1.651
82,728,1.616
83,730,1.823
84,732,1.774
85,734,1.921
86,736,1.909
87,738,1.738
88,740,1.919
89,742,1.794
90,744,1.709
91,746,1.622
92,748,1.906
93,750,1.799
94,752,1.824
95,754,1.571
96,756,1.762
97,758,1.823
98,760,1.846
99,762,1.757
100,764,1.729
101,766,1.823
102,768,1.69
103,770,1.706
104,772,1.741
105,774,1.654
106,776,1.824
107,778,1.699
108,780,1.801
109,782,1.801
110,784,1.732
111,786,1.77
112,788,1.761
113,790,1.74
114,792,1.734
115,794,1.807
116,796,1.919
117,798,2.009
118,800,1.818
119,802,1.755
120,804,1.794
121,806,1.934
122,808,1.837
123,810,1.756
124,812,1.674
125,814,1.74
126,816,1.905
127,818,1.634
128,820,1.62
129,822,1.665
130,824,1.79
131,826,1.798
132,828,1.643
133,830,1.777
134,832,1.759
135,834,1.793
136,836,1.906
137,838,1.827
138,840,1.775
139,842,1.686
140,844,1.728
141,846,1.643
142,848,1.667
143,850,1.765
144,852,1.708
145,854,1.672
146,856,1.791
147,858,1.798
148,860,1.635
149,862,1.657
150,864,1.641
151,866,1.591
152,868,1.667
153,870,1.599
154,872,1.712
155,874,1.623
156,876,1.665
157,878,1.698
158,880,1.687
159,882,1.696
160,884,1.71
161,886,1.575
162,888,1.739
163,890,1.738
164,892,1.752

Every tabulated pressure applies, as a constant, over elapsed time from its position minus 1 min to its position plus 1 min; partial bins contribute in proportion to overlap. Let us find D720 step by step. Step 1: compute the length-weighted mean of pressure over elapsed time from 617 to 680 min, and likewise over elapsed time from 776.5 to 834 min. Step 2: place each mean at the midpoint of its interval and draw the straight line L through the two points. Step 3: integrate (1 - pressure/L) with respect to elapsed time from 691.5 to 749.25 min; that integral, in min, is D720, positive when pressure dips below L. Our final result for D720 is 4.4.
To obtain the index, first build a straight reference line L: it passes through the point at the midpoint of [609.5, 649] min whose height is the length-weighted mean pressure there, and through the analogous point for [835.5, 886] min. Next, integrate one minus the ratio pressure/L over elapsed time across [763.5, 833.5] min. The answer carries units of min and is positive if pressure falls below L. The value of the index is 2.7 min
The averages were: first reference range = 2.23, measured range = 1.77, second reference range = 1.7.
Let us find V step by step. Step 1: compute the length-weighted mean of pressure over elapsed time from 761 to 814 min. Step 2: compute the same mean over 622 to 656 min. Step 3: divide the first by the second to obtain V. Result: 0.80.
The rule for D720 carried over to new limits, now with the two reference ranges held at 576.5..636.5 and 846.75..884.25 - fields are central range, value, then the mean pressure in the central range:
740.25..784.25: 3.47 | 1.76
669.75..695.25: 1.04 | 2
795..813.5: -0.13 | 1.83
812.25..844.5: 0.22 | 1.75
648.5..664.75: 0.07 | 2.13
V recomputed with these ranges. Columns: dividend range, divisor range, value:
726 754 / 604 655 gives 0.81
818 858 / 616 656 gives 0.79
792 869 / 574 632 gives 0.78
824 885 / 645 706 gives 0.84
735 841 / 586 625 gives 0.80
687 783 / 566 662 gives 0.81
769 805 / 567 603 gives 0.77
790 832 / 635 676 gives 0.83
